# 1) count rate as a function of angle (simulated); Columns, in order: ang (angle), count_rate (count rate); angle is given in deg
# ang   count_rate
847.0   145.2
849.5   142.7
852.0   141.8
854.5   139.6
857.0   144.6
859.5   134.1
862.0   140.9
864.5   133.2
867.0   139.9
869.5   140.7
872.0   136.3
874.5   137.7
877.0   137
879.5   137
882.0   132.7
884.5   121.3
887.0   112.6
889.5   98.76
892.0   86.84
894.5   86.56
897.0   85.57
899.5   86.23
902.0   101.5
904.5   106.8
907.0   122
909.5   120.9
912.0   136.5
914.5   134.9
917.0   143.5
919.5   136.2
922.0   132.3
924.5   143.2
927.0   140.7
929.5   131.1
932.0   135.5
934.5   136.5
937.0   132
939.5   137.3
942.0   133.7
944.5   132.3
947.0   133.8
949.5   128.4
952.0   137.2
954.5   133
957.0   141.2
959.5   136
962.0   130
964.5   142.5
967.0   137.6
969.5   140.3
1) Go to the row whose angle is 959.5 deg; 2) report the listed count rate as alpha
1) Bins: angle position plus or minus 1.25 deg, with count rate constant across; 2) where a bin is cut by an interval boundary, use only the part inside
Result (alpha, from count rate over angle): 136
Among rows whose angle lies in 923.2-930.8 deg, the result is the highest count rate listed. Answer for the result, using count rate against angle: 143.2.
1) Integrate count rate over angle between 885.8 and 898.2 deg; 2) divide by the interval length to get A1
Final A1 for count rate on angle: 94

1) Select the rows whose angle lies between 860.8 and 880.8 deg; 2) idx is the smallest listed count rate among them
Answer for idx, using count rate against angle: 133.2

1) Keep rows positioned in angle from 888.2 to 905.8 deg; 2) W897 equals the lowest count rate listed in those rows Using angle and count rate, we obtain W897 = 85.57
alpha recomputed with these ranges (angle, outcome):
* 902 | 101.5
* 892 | 86.84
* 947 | 133.8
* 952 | 137.2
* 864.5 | 133.2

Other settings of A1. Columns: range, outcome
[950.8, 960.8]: 137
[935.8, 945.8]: 134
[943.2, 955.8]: 133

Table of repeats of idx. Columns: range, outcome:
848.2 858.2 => 139.6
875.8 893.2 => 86.84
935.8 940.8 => 132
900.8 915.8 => 101.5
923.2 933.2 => 131.1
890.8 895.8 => 86.56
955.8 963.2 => 130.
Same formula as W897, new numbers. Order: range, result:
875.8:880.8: 137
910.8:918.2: 134.9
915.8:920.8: 136.2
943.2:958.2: 128.4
